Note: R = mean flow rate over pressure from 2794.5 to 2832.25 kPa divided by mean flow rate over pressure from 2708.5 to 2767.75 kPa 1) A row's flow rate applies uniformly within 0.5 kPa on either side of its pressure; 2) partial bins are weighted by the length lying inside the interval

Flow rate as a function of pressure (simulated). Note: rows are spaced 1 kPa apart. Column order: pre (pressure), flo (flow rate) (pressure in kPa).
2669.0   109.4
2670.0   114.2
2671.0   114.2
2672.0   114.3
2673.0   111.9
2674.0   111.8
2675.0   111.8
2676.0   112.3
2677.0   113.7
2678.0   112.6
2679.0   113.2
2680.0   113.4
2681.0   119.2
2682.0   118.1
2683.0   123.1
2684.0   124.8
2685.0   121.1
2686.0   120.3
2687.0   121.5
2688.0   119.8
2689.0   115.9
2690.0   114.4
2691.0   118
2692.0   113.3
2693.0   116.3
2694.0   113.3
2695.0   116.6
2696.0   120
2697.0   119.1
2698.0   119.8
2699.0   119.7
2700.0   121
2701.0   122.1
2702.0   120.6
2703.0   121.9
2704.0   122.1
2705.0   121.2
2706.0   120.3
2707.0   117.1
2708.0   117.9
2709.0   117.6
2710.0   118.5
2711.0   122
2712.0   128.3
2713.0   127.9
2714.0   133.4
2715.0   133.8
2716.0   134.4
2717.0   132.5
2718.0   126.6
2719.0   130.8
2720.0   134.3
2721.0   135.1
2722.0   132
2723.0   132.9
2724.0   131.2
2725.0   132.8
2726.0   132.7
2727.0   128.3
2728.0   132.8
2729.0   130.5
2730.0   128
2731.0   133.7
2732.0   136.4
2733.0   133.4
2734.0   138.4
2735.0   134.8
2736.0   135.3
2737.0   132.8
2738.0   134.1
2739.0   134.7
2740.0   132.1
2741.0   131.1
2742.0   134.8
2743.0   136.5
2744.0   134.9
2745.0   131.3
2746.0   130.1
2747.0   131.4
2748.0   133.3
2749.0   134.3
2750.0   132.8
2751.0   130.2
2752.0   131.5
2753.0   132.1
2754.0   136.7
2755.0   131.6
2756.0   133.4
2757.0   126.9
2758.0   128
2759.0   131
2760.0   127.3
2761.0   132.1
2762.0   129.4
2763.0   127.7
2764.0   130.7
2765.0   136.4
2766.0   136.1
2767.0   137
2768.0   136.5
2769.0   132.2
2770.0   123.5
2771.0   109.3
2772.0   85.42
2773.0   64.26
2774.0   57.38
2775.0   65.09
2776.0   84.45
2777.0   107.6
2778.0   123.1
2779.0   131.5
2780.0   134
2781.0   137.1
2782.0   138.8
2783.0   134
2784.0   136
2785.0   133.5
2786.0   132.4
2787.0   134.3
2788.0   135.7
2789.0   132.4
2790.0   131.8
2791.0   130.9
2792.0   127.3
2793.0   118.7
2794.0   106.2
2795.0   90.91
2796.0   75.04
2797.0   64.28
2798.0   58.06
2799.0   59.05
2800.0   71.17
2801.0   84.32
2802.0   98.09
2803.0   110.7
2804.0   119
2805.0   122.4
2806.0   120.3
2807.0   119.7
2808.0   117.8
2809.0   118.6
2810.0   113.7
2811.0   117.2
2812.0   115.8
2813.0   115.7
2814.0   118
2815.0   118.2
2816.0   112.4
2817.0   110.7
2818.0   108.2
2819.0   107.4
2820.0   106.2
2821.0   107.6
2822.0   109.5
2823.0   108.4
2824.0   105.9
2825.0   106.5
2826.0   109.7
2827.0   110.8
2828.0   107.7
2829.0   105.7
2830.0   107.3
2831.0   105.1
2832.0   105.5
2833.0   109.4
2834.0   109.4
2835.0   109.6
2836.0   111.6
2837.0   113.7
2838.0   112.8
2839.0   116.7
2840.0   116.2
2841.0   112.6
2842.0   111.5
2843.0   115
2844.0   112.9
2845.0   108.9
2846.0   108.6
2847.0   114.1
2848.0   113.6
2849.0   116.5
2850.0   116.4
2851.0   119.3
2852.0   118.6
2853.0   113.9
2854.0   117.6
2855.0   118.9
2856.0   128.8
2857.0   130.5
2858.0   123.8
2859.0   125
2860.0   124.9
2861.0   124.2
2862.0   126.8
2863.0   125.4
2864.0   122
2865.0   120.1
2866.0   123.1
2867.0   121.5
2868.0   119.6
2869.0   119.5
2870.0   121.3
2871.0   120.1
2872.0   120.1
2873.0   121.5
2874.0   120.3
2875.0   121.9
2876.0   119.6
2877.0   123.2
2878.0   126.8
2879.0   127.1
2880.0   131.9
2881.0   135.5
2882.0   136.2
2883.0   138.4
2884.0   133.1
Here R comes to 0.8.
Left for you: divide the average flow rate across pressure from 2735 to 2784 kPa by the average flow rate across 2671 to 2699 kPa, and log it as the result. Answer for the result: 1.07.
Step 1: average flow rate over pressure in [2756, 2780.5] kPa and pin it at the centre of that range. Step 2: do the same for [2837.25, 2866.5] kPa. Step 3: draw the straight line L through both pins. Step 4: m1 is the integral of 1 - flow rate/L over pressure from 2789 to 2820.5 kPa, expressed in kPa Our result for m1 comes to 2.98 kPa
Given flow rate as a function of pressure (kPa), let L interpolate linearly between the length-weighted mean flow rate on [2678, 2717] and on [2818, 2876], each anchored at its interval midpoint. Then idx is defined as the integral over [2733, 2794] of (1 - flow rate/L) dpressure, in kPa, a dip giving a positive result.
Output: -4.13 kPa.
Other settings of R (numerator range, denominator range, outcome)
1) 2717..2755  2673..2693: 1.14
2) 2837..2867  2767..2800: 1.08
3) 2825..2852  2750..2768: 0.85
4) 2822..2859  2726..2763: 0.86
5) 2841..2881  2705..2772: 0.92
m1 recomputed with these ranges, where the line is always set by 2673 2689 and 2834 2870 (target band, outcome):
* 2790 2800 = 2.1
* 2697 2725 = -2.1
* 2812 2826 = 0.9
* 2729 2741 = -1.7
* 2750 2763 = -1.5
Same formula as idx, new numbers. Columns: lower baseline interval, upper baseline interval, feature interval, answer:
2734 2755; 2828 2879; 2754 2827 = 7.22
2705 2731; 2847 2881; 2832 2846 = 1.27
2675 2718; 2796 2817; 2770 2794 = -2.20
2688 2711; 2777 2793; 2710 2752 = -3.00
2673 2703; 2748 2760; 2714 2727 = -0.83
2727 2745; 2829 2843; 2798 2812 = 1.61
